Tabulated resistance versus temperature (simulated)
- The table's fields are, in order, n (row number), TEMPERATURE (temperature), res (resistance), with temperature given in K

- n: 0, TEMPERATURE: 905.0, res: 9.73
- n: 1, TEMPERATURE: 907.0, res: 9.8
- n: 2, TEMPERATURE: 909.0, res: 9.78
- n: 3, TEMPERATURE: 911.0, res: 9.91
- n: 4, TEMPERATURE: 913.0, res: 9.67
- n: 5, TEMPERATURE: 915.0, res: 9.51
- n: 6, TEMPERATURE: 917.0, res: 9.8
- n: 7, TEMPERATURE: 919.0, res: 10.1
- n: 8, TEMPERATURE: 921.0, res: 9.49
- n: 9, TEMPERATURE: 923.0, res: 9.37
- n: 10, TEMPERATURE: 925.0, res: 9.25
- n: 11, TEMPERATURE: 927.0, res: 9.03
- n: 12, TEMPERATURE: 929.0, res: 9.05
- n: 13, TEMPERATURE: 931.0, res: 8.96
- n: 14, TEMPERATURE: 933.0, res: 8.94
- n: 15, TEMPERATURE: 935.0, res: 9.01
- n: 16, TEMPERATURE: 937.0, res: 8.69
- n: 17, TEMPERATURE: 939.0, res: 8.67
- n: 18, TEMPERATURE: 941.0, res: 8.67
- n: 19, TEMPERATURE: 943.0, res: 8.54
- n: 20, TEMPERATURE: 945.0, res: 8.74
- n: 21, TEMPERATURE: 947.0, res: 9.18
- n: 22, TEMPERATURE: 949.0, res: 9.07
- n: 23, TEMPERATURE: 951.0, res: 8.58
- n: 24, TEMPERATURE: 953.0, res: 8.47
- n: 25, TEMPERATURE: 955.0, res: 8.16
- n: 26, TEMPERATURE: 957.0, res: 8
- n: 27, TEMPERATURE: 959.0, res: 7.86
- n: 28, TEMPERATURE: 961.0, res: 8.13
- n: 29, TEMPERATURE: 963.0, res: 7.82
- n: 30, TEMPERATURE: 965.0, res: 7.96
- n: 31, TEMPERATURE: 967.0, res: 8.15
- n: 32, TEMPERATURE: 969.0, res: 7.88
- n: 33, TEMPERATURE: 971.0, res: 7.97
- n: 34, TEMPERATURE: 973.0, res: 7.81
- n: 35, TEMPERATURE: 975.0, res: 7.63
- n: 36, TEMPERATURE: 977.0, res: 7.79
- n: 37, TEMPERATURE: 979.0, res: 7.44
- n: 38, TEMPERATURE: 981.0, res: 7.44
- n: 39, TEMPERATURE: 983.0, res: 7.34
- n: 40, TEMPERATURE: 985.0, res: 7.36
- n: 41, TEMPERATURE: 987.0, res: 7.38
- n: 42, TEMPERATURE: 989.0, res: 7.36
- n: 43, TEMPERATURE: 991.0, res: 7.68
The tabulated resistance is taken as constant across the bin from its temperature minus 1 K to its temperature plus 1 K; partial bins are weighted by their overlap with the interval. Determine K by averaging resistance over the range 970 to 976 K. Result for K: 7.8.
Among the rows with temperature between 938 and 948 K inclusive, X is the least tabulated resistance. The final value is 8.54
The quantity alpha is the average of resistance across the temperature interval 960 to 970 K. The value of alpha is 7.99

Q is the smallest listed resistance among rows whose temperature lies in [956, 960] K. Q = 7.86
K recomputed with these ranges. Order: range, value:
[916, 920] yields 9.95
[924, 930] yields 9.11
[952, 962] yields 8.12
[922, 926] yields 9.31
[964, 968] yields 8.05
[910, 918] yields 9.72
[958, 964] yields 7.94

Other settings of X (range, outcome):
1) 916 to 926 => 9.25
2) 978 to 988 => 7.34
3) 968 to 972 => 7.88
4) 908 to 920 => 9.51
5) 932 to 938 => 8.69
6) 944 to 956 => 8.16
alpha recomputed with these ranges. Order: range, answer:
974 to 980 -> 7.62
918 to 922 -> 9.79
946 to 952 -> 8.94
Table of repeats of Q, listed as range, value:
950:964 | 7.82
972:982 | 7.44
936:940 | 8.67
